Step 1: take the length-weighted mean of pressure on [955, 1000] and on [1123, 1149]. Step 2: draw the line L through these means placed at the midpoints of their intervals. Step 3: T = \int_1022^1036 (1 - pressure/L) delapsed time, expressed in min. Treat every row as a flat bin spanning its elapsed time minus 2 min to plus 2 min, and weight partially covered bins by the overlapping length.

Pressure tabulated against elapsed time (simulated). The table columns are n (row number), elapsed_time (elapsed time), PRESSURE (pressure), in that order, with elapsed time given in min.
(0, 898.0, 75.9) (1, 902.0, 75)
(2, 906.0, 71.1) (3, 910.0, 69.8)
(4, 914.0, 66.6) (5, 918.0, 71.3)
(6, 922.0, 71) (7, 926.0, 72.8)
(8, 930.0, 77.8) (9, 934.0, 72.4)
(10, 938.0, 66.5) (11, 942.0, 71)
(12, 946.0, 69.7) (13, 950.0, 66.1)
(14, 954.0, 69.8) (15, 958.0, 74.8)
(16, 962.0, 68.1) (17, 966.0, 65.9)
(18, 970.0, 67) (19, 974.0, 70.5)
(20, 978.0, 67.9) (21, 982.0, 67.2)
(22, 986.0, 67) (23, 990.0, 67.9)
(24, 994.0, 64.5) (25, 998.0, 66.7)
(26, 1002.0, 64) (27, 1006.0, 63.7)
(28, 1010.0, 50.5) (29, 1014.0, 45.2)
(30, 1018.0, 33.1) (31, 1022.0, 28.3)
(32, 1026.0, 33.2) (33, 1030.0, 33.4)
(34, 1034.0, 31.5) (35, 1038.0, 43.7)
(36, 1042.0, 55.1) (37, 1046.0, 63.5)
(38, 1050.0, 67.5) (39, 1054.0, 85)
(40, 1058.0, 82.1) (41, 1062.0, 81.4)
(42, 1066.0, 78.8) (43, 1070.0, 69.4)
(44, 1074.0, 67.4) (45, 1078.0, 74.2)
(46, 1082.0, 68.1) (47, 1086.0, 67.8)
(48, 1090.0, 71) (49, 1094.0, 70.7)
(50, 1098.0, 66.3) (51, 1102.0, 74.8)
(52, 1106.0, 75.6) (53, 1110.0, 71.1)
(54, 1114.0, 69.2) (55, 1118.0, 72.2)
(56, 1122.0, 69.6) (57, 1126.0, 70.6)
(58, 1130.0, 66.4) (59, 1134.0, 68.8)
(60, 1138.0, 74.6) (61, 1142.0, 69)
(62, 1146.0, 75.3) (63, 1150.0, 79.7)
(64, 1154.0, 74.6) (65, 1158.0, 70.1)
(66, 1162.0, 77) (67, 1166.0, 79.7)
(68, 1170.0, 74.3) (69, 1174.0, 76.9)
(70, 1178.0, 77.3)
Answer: 7.5 min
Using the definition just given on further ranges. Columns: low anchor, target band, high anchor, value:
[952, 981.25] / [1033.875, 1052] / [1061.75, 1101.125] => 4.1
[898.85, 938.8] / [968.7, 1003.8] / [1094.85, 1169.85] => 2.4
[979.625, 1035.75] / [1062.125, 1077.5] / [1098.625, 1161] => -2.8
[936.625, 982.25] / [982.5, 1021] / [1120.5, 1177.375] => 6.7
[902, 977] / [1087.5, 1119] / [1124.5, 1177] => 0.7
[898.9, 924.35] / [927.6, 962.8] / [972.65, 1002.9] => -0.8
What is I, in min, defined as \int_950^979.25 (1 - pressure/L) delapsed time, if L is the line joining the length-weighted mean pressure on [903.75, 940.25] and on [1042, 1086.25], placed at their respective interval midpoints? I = 1.0 min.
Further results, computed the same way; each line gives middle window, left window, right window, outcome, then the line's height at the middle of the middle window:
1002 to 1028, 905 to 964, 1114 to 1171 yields 10.0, 71.5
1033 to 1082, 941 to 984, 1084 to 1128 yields 1.9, 70.2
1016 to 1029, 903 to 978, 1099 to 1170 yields 7.2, 71.3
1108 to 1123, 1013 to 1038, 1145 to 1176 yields -2.0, 62.1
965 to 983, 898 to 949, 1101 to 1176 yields 1.0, 71.7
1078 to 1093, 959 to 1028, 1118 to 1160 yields -0.6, 67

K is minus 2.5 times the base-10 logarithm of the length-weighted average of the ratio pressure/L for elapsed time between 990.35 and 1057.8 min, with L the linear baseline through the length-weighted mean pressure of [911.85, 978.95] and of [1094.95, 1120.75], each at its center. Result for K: 0.31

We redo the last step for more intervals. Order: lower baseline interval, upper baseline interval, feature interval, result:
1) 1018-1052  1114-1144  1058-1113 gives -0.250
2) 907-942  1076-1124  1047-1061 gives -0.095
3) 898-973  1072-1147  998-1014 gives 0.203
